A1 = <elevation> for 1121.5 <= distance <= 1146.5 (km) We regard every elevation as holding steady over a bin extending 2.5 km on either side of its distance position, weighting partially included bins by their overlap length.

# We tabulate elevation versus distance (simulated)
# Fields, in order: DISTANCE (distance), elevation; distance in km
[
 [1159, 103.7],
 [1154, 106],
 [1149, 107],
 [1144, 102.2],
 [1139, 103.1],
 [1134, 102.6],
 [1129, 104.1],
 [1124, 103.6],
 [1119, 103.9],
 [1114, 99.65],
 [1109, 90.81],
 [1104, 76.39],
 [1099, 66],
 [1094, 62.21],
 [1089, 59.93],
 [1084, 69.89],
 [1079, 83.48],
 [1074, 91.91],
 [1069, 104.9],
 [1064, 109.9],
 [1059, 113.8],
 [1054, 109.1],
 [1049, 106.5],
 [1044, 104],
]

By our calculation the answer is 103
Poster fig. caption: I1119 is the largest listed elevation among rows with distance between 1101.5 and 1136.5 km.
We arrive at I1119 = 104.1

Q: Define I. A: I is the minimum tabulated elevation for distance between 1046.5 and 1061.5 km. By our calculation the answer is 106.5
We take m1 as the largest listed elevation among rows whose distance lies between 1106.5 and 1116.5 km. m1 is 99.65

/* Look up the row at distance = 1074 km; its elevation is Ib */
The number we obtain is 91.91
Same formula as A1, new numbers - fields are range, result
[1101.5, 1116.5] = 89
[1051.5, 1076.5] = 106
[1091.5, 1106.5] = 68.2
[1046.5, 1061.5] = 110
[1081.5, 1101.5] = 64.5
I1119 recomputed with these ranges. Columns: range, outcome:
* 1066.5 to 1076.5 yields 104.9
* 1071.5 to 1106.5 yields 91.91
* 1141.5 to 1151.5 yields 107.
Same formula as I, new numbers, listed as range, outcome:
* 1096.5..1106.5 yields 66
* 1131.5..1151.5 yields 102.2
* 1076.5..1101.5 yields 59.93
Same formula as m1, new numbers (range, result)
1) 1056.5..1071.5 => 113.8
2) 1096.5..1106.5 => 76.39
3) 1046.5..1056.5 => 109.1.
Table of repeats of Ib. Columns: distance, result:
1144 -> 102.2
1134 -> 102.6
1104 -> 76.39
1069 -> 104.9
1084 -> 69.89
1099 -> 66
